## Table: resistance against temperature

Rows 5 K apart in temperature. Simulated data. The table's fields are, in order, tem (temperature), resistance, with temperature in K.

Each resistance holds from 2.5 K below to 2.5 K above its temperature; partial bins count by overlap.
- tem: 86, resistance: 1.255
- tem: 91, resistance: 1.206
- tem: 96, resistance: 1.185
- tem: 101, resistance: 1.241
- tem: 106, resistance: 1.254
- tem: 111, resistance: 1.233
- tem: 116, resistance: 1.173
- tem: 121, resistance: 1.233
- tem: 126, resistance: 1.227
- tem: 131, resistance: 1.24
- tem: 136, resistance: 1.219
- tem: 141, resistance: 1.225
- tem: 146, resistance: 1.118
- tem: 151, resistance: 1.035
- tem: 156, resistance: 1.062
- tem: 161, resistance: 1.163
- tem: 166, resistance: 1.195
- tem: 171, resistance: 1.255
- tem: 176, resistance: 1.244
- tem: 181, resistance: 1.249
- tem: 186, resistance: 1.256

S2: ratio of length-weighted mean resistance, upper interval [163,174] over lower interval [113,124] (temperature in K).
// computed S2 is 1.01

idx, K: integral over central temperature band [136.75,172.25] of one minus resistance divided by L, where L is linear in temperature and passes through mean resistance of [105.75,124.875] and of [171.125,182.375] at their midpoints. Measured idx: 2.5 K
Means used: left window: 1.22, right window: 1.25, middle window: 1.15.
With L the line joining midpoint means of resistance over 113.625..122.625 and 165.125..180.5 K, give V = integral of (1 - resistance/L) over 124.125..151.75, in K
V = 0.6 K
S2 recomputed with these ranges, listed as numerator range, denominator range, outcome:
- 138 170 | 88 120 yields 0.94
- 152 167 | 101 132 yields 0.92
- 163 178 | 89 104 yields 1.01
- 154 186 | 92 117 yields 0.99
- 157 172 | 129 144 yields 0.97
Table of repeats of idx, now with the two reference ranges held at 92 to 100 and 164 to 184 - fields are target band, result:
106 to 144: -0.27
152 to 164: 1.20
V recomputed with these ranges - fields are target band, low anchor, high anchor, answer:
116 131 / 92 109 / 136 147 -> -0.2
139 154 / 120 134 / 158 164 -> 0.9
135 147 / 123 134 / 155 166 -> 0.0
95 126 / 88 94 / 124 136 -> -0.1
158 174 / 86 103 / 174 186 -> 0.5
